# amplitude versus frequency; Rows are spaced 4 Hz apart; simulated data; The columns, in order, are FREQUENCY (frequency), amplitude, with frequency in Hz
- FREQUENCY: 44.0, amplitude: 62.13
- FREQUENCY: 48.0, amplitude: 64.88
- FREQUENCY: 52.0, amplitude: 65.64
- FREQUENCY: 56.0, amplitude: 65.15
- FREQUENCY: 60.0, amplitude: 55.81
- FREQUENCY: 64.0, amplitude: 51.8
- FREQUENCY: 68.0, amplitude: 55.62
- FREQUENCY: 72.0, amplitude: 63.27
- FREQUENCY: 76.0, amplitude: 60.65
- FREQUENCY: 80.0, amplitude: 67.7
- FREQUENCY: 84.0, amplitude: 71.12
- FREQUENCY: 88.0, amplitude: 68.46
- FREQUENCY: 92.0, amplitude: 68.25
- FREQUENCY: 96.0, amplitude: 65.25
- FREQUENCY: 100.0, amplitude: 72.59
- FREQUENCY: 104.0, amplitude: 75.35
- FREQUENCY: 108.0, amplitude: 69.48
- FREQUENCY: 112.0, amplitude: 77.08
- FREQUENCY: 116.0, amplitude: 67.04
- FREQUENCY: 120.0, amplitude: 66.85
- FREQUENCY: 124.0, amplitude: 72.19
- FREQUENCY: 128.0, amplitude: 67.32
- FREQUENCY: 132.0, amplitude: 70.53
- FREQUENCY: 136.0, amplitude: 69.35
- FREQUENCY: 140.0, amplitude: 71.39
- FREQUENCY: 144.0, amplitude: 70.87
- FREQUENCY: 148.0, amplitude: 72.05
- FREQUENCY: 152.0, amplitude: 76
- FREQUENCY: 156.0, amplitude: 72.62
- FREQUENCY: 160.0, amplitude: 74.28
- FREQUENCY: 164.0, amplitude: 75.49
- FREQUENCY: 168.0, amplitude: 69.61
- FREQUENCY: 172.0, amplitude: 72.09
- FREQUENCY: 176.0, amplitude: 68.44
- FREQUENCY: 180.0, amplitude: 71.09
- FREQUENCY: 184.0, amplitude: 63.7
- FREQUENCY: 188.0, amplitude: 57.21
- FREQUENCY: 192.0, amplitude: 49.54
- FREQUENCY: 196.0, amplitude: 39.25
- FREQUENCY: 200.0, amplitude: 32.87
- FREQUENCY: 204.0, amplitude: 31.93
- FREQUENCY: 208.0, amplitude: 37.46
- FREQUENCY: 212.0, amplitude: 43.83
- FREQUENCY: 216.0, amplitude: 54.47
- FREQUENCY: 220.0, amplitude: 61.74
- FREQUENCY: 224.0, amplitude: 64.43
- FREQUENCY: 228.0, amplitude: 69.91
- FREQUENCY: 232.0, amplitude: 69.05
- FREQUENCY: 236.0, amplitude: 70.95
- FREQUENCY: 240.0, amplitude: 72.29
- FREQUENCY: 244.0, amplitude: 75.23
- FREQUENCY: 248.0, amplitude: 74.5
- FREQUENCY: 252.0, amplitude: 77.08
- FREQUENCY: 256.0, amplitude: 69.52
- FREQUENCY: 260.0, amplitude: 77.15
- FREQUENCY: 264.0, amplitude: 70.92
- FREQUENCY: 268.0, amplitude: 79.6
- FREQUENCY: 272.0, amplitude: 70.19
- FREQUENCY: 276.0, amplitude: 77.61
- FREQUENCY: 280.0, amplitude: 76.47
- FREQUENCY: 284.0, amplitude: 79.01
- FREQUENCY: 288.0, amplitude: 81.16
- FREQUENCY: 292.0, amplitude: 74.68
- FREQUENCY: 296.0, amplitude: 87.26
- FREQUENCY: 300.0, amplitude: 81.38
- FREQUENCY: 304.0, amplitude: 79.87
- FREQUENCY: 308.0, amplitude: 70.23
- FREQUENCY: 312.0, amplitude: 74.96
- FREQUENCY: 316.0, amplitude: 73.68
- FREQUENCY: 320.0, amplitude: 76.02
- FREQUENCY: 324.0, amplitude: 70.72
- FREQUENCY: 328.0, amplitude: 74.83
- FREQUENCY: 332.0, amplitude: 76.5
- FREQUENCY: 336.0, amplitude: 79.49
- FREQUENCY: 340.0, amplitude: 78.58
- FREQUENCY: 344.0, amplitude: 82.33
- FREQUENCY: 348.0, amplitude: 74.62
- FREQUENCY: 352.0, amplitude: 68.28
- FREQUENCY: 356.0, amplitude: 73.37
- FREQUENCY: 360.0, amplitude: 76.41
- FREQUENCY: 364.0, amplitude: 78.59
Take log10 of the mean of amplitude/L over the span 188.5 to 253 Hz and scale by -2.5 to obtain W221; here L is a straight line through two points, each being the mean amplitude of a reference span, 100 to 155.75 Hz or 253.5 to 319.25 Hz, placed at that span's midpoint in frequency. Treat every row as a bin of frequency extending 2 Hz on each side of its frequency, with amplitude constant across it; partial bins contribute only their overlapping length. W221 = 0.28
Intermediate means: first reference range 71.3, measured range 57.5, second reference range 76.5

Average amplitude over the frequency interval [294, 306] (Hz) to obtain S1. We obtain 82.8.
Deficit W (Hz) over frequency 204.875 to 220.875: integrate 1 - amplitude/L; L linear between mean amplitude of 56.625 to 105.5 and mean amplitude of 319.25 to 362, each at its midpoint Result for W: 5.2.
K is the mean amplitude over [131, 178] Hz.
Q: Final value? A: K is 71.9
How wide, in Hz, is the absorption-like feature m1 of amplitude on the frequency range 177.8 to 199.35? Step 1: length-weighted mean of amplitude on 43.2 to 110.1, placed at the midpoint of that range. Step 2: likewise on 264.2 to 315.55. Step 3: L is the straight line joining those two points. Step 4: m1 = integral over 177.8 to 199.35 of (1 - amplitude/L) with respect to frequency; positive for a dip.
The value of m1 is 5.0 Hz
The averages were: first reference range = 65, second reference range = 77.3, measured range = 54.8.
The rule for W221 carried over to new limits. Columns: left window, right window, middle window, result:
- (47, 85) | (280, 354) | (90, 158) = -0.09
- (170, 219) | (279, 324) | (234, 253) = -0.16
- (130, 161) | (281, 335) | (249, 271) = 0.01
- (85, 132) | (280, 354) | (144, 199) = 0.10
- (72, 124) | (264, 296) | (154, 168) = -0.02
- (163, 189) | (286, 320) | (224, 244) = 0.03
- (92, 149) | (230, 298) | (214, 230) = 0.18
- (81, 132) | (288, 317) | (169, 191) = 0.11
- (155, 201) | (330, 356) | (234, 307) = -0.09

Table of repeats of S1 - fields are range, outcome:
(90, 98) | 66.8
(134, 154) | 71.9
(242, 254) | 75.6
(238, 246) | 73.8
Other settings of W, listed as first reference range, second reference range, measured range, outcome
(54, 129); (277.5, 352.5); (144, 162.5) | -1.1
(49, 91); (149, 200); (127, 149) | -2.2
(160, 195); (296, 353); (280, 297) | -1.4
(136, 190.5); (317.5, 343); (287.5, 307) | -1.4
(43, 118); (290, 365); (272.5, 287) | -0.6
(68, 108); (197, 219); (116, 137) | -3.6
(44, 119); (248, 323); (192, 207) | 7.3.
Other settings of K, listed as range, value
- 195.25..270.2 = 62.1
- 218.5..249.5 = 69.8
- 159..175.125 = 72.5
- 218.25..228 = 64.5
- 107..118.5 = 71.2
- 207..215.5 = 43.5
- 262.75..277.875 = 74.7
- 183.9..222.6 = 46.7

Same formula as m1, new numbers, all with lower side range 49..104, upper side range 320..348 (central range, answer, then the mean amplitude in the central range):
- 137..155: -1.2 Hz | 72.4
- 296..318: -0.5 Hz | 77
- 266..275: -0.2 Hz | 75.2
